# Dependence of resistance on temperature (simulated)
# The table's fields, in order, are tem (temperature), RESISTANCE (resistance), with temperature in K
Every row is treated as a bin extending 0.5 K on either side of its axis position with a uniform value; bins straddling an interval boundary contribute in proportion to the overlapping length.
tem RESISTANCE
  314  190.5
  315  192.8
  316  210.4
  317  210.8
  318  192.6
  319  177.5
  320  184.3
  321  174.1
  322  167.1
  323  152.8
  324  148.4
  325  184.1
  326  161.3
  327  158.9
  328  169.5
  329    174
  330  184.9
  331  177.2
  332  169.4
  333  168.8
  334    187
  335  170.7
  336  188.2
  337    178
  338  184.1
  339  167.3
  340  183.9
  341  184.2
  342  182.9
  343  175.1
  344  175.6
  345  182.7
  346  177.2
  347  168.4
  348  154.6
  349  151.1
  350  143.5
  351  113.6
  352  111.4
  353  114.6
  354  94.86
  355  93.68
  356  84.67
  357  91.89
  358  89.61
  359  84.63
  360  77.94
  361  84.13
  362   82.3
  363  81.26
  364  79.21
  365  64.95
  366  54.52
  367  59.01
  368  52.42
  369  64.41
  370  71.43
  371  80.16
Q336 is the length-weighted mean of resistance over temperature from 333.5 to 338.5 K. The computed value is 182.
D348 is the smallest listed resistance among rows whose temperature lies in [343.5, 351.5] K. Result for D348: 113.6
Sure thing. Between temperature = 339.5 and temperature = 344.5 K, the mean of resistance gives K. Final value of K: 180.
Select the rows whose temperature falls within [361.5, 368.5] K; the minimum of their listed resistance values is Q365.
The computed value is 52.42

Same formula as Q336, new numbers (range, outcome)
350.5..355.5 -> 106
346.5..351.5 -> 146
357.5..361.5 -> 84.1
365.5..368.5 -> 55.3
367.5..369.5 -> 58.4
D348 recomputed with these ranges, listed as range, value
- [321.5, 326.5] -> 148.4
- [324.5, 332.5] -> 158.9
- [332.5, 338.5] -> 168.8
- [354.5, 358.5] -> 84.67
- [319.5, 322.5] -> 167.1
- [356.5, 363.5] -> 77.94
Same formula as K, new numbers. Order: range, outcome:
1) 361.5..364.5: 80.9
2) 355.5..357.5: 88.3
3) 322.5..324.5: 151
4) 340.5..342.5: 184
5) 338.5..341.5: 178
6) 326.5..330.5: 172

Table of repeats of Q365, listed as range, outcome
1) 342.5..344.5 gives 175.1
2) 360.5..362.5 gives 82.3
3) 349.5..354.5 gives 94.86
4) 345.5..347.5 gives 168.4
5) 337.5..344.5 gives 167.3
